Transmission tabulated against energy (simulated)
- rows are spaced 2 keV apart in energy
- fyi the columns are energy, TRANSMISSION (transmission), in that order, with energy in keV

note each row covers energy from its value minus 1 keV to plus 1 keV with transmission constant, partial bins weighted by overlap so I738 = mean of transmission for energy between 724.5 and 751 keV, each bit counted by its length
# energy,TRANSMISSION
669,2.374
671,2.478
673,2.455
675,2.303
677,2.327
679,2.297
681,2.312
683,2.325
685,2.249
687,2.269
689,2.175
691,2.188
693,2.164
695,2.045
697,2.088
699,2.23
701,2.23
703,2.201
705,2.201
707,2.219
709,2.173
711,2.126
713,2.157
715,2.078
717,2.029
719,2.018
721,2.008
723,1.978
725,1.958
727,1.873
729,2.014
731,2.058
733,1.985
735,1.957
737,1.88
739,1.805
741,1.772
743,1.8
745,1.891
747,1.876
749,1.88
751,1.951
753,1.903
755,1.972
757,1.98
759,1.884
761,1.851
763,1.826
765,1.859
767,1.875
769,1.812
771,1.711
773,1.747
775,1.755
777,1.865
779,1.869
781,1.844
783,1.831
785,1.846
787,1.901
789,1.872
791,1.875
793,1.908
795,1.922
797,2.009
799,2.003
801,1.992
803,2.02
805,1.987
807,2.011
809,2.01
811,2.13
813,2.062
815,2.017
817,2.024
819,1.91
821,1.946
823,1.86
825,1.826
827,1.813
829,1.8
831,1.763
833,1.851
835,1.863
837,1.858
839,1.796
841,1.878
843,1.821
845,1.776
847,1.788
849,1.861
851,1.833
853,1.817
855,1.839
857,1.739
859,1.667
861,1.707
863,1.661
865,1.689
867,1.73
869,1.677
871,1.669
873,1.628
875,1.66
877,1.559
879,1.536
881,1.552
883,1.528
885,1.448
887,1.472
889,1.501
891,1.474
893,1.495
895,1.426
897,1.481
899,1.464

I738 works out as 1.9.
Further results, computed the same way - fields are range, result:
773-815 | 1.93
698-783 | 1.95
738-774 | 1.86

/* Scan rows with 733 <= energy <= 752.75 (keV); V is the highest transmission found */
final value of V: 1.985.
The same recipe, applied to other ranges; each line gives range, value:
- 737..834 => 2.13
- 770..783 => 1.869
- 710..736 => 2.157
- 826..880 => 1.878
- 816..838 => 2.024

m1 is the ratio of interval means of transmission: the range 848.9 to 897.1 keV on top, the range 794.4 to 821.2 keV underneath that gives 0.8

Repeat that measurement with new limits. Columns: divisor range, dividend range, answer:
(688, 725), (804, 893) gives 0.83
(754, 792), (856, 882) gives 0.89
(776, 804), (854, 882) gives 0.87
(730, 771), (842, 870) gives 0.93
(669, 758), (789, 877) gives 0.88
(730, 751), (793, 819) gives 1.06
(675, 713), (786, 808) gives 0.88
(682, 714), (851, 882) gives 0.77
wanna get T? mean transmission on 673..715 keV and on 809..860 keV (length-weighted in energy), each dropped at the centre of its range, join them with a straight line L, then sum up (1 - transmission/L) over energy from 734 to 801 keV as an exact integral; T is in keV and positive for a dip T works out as 5.2 keV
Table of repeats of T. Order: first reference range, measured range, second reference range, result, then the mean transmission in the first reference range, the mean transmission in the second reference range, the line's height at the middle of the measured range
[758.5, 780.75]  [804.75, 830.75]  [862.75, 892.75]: -3.50 keV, 1.82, 1.58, 1.72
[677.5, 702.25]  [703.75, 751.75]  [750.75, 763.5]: 1.34 keV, 2.22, 1.91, 2.04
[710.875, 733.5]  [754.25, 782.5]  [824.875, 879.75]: 1.19 keV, 2.02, 1.75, 1.93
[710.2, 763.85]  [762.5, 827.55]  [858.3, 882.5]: -3.51 keV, 1.94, 1.64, 1.81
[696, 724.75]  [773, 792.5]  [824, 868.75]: 0.96 keV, 2.12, 1.79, 1.94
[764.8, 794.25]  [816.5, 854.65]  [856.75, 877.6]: -2.48 keV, 1.84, 1.67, 1.73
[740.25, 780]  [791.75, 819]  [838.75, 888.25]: -3.36 keV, 1.85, 1.69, 1.78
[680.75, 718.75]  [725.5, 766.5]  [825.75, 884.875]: 2.87 keV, 2.18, 1.73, 2.04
